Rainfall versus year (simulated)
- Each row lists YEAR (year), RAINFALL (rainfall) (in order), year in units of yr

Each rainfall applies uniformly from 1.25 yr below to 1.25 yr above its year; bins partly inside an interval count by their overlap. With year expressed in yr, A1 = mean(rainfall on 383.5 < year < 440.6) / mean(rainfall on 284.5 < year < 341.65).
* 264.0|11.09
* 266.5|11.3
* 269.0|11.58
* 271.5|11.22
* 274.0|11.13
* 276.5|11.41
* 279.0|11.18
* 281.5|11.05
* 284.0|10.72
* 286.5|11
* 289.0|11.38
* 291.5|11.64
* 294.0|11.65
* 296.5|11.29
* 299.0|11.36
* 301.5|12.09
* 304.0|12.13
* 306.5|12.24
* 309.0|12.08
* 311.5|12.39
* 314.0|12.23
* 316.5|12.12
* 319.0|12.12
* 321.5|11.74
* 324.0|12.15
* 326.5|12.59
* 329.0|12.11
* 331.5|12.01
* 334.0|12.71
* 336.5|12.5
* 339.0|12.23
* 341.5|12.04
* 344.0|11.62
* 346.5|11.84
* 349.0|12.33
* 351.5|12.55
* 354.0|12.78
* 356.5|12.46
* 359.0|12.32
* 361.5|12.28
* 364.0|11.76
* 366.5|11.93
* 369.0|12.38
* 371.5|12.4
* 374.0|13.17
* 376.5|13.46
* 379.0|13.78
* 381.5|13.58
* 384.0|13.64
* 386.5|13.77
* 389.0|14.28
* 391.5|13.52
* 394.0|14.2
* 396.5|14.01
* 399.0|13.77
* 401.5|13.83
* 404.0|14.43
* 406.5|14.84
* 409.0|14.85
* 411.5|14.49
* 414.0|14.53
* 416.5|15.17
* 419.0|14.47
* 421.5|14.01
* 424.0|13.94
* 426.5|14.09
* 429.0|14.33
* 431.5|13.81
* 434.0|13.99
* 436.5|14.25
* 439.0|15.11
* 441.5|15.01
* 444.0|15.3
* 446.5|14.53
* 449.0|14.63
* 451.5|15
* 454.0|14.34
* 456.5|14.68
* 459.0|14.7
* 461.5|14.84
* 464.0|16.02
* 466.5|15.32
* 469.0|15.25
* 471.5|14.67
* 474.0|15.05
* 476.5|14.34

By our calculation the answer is 1.19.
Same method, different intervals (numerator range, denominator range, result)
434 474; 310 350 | 1.22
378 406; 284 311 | 1.19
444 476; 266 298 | 1.32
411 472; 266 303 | 1.29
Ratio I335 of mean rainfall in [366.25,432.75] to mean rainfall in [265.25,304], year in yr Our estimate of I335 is 1.22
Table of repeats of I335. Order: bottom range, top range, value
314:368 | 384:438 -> 1.16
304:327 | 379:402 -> 1.14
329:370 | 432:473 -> 1.21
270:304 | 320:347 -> 1.07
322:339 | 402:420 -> 1.19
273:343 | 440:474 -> 1.26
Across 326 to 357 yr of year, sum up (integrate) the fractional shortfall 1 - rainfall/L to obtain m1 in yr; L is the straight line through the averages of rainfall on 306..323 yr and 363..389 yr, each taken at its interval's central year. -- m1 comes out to 0.64 yr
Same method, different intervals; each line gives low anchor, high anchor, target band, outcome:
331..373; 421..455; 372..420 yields -2.4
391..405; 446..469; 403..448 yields -0.3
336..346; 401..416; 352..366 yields 0.4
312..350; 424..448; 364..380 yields 0.4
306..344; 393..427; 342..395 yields 1.8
